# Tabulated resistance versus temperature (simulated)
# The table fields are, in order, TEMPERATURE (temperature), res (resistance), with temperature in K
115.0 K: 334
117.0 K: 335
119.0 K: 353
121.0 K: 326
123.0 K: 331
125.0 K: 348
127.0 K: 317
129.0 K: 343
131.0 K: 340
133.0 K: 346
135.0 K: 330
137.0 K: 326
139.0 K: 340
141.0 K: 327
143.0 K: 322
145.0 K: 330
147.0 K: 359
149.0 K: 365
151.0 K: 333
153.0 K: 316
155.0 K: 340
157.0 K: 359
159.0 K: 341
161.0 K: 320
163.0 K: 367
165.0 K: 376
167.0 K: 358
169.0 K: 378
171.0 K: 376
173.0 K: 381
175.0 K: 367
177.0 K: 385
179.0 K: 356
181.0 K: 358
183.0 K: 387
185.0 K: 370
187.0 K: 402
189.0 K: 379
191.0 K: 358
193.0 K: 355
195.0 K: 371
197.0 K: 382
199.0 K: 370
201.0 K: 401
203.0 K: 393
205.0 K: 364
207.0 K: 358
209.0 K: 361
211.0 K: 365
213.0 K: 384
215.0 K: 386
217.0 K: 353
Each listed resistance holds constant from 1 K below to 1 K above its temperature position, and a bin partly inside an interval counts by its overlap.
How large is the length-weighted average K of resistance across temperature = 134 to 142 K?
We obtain 331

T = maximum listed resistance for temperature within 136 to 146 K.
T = 340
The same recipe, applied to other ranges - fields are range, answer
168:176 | 381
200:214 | 401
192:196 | 371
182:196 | 402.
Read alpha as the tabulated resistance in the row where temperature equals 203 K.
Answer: 393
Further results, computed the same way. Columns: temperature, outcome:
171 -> 376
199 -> 370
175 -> 367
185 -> 370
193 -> 355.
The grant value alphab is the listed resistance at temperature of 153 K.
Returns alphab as 316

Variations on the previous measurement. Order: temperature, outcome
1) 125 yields 348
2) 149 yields 365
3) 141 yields 327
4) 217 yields 353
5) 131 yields 340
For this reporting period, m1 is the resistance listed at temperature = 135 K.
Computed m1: 330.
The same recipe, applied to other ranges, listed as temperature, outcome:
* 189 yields 379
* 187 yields 402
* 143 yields 322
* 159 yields 341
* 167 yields 358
